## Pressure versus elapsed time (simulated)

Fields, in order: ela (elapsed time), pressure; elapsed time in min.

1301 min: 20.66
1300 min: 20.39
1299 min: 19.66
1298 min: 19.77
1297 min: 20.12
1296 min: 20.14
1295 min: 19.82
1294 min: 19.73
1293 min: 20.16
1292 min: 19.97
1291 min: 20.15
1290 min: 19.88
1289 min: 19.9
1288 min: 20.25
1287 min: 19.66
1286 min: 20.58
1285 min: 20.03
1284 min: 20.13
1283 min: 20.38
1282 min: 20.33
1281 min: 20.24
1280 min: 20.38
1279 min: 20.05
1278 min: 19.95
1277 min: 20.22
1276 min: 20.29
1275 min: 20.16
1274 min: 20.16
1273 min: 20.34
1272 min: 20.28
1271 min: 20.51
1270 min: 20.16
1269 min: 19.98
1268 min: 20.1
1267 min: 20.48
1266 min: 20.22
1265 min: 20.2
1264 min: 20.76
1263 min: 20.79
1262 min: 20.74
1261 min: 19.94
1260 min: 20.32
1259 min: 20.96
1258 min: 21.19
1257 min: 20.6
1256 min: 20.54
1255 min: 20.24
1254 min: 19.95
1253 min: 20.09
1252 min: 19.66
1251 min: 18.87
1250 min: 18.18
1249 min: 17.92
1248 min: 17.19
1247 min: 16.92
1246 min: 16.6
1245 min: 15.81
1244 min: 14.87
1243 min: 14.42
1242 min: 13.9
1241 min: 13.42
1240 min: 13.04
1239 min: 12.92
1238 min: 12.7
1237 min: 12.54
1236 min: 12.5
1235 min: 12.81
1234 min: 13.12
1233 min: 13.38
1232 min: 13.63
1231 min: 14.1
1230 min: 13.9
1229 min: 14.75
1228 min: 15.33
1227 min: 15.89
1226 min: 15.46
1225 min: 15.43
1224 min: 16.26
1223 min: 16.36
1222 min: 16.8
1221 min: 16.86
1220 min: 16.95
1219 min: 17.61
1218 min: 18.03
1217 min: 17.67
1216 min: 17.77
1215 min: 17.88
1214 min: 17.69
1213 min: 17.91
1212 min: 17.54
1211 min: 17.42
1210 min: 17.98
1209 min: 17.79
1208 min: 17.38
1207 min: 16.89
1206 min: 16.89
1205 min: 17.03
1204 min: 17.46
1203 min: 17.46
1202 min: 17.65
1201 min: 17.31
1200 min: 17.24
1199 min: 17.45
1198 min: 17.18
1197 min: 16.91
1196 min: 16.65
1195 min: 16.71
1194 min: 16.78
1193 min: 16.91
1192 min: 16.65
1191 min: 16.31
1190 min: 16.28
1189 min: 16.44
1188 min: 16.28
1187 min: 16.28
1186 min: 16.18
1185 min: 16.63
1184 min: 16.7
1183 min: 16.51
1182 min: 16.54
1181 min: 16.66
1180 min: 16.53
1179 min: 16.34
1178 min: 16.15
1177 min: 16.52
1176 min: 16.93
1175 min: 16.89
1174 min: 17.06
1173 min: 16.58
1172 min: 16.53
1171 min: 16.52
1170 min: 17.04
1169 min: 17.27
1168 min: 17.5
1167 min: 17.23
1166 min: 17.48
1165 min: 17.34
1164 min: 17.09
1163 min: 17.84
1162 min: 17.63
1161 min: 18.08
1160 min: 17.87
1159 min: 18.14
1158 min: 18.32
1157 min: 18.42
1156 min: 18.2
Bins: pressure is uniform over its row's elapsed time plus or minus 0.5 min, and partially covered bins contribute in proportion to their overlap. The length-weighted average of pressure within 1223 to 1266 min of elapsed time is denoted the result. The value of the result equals 16.7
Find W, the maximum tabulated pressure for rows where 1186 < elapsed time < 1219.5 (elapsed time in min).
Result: 18.03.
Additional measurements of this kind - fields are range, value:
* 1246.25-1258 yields 21.19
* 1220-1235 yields 16.95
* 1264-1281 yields 20.76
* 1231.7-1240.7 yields 13.63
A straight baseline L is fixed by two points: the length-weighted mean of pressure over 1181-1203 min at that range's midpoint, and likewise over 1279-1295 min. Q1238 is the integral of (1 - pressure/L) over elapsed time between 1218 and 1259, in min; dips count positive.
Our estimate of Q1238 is 5.1 min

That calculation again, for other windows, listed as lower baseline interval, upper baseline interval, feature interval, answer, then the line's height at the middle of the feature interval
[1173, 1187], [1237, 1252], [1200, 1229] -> -1.89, 16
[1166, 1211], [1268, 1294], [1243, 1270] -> 0.04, 19.3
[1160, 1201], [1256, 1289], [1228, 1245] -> 4.79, 19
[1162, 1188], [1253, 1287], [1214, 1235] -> 3.15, 18.6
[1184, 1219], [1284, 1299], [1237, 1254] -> 2.31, 18.5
